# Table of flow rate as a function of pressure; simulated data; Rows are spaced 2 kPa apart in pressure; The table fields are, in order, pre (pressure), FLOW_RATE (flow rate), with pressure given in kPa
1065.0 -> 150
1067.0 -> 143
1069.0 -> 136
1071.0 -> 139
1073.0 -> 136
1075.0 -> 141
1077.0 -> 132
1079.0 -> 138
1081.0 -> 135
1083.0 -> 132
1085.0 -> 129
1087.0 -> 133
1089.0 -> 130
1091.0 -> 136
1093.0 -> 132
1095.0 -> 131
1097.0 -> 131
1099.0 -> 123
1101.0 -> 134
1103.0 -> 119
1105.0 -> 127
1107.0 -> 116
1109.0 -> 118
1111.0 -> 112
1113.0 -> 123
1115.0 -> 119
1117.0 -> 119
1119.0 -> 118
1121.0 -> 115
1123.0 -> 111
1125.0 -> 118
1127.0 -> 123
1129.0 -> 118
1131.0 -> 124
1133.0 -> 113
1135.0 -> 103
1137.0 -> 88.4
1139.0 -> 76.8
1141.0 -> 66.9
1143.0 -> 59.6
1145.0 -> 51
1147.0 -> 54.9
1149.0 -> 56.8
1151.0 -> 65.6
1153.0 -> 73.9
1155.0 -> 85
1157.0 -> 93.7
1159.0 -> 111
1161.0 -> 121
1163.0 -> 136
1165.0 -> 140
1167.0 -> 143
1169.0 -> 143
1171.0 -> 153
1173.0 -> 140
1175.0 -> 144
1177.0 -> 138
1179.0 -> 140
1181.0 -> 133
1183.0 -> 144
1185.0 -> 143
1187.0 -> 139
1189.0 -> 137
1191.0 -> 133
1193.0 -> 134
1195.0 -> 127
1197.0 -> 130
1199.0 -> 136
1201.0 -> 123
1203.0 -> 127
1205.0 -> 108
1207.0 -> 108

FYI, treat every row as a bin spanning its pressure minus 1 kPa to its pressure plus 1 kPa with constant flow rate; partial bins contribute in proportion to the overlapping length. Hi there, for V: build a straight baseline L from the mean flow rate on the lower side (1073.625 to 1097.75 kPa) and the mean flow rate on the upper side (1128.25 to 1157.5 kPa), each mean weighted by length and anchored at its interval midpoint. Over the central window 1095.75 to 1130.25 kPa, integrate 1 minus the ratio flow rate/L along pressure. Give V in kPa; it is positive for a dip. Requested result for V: -3.91 kPa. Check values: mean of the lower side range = 133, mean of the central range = 120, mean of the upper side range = 81.5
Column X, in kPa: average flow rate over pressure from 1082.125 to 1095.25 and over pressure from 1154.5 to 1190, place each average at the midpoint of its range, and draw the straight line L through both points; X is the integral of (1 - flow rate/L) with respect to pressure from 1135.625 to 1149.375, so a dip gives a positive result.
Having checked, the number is 6.9 kPa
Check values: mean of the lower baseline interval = 132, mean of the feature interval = 66.3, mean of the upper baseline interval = 133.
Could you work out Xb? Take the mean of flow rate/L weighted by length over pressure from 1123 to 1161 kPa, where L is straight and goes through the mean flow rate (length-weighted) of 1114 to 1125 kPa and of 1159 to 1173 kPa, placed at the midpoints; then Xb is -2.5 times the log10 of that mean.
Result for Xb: 0.37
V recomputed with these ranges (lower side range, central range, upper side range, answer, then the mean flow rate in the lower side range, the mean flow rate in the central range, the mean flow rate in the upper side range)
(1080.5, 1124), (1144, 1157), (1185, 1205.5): 6.2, 125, 66.8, 131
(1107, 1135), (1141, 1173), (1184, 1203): 6.7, 117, 99.4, 133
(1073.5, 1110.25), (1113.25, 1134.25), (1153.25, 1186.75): 2.0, 130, 118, 131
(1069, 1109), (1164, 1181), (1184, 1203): -1.2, 131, 142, 133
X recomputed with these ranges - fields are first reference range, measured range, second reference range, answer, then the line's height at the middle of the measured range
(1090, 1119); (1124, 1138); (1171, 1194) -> 1.8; 129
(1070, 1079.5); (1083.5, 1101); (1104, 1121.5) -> -0.3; 129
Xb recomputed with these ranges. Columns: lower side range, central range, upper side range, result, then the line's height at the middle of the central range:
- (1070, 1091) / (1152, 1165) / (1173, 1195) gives 0.278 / 137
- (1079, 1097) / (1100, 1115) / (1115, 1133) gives 0.031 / 125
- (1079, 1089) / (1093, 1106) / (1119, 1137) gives -0.014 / 126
